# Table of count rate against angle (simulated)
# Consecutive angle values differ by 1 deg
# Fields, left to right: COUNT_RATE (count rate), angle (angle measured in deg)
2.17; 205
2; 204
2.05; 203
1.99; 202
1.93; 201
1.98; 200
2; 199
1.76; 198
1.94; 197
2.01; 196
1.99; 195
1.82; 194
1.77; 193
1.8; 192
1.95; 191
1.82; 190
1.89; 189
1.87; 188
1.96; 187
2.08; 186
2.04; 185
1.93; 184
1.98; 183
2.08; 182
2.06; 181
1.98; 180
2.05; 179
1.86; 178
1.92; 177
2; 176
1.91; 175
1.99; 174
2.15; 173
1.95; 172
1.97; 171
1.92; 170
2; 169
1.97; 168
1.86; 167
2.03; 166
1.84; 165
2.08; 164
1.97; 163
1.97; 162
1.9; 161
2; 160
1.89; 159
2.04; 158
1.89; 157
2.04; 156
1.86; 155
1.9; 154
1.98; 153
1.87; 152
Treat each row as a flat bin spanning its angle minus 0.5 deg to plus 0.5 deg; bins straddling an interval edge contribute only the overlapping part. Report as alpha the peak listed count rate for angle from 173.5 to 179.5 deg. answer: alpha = 2.05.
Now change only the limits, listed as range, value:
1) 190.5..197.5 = 2.01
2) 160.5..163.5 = 1.97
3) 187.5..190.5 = 1.89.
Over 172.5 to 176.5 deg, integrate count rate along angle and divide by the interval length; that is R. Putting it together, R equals 2.01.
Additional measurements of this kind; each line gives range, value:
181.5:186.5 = 2.02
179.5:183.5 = 2.03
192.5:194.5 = 1.79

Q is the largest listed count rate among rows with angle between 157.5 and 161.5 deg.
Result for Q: 2.04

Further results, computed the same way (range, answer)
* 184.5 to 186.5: 2.08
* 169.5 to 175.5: 2.15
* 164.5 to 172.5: 2.03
